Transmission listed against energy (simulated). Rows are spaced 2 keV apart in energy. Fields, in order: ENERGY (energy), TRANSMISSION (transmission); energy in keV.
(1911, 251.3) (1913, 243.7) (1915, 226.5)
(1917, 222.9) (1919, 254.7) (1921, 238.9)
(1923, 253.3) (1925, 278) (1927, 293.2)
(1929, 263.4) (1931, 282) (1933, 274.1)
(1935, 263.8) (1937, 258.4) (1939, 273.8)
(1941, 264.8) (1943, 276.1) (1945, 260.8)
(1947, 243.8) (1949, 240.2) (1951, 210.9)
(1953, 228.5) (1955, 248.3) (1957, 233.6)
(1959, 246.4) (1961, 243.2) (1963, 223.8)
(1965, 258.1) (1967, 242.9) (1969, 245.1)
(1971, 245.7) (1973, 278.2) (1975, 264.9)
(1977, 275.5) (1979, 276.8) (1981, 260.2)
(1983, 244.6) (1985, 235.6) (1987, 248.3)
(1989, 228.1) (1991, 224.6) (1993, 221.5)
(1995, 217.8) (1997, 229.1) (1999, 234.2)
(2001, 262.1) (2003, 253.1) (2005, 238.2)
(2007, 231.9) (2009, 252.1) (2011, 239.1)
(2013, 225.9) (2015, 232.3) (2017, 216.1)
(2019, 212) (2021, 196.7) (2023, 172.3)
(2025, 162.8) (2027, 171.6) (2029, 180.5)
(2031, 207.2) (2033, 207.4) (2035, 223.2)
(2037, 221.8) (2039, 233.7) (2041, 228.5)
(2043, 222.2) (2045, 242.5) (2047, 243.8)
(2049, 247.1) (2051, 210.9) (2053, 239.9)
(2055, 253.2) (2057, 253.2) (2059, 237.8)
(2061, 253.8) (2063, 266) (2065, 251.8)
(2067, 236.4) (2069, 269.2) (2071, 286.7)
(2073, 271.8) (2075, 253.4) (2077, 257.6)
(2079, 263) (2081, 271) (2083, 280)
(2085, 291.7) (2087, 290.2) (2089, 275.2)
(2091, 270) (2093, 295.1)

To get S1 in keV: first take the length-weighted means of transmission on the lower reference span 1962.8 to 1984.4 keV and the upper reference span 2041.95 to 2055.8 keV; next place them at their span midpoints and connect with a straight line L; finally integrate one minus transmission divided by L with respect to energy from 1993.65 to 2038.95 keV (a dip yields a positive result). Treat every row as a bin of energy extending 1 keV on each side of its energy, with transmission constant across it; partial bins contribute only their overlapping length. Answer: 5.1 keV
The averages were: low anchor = 257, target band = 218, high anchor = 237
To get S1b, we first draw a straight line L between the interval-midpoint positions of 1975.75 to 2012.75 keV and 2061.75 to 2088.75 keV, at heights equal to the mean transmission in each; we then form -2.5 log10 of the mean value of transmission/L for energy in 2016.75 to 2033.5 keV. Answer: 0.31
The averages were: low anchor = 243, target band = 190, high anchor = 268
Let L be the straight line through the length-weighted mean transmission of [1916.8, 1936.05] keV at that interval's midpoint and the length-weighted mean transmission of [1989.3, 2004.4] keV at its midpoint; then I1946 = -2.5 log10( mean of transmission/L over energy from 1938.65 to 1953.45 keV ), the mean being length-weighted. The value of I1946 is 0.03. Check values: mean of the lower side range 264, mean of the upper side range 234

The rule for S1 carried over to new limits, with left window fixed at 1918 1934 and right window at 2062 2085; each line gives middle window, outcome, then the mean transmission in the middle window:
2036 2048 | 1.5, 232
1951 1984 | 2.1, 250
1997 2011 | 1.2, 244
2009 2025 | 3.2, 213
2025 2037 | 3.1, 197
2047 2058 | 1.0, 241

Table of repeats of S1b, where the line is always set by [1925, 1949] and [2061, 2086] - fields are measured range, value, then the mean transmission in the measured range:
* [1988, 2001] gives 0.17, 229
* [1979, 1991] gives 0.10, 245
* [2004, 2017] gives 0.14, 235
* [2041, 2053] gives 0.14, 233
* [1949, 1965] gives 0.14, 235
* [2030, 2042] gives 0.21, 220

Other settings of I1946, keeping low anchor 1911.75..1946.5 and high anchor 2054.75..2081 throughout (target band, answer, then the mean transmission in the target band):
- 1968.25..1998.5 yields 0.057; 246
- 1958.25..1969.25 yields 0.072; 243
